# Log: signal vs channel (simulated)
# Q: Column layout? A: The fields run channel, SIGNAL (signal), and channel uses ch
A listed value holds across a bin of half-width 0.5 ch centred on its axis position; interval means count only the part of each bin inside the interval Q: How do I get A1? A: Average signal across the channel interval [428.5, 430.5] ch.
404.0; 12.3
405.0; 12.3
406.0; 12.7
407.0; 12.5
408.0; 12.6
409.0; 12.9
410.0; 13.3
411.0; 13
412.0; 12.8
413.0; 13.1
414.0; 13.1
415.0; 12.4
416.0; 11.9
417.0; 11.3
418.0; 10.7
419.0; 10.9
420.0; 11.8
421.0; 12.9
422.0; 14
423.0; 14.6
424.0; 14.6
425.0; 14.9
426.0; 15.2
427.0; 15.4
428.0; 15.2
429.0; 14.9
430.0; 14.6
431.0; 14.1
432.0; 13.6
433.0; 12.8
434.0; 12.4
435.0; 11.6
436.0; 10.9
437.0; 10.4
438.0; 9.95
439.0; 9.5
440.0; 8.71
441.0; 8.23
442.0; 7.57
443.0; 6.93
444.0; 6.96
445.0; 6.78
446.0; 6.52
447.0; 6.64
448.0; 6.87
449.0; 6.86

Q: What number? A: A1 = 14.8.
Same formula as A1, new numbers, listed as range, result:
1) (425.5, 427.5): 15.3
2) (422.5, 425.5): 14.7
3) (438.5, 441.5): 8.81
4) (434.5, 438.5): 10.7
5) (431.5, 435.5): 12.6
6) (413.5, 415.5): 12.8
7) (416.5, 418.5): 11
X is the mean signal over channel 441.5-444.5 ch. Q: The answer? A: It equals 7.15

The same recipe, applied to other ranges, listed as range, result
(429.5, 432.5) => 14.1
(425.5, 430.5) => 15.1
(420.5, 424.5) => 14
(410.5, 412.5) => 12.9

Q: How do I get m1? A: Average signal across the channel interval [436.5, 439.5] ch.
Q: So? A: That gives 9.95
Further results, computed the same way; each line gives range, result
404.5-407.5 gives 12.5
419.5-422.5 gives 12.9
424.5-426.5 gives 15.1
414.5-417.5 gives 11.9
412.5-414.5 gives 13.1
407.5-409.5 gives 12.8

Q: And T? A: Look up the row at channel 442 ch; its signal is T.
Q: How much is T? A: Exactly 7.57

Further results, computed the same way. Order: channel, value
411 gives 13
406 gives 12.7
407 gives 12.5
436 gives 10.9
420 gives 11.8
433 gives 12.8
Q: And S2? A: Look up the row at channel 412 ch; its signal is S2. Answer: 12.8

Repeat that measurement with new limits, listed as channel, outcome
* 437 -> 10.4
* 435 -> 11.6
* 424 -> 14.6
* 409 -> 12.9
